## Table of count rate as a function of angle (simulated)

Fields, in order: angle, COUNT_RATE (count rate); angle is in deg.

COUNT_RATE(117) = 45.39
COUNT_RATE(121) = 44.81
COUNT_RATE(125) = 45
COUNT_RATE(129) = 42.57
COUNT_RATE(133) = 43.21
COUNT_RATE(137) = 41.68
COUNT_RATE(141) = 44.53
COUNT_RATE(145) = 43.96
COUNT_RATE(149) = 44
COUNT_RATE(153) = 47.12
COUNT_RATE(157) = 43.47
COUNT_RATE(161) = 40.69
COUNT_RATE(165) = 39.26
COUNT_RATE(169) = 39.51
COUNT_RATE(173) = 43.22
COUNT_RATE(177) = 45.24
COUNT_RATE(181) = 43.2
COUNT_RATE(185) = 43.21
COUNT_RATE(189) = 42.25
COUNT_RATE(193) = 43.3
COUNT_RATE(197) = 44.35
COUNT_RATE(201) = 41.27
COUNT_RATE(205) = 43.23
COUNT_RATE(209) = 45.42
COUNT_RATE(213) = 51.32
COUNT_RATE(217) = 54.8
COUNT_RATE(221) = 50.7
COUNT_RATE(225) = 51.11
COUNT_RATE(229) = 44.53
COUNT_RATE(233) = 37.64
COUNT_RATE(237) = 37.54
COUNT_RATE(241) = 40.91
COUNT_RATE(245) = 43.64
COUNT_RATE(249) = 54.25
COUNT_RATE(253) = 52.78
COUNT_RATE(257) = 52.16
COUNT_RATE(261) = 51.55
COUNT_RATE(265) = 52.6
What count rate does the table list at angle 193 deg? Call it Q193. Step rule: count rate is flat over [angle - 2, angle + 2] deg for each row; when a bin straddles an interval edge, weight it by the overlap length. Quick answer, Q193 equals 43.3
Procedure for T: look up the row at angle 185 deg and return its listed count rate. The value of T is 43.21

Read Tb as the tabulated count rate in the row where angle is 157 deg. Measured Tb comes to 43.47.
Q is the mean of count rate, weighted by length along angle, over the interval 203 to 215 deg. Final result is 46.7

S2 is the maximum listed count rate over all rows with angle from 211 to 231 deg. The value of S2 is 54.8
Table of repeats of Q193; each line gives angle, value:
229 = 44.53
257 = 52.16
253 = 52.78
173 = 43.22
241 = 40.91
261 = 51.55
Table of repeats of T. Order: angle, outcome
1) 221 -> 50.7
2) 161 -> 40.69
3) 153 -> 47.12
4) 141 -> 44.53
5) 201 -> 41.27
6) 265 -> 52.6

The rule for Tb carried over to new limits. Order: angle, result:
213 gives 51.32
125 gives 45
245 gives 43.64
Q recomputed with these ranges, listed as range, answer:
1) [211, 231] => 50.5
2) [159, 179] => 41.6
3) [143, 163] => 43.8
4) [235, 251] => 44.1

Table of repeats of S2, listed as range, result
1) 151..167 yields 47.12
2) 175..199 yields 45.24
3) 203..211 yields 45.42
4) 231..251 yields 54.25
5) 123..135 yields 45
